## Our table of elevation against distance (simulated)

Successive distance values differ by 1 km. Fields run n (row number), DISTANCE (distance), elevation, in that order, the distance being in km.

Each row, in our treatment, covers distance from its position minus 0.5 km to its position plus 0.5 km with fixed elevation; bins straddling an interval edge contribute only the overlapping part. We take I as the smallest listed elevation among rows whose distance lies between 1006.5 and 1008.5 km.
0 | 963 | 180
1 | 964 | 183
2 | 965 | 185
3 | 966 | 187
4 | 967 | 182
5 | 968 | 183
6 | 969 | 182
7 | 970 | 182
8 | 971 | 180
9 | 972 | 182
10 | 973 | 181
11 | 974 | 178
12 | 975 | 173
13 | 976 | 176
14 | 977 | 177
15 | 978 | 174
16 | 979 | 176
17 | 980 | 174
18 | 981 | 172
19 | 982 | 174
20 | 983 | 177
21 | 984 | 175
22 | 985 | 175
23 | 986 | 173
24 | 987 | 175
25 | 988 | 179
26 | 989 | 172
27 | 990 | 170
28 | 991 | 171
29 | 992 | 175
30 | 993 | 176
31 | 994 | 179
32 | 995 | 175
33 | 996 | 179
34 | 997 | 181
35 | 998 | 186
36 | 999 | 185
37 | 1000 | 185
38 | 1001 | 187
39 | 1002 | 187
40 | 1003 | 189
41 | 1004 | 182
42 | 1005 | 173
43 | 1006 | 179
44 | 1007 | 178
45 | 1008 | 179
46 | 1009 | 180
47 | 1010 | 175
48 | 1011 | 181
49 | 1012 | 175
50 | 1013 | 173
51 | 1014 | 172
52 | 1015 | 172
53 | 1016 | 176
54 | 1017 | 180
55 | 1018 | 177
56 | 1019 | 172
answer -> 178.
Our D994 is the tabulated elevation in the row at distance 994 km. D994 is 179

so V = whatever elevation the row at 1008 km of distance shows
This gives 179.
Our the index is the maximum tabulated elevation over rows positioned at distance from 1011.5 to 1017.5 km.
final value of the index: 180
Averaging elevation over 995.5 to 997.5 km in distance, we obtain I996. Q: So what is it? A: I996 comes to 180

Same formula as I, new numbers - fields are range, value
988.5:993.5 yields 170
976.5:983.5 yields 172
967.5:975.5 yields 173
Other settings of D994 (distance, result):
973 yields 181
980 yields 174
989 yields 172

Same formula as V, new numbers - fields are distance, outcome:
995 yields 175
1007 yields 178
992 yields 175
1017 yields 180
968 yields 183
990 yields 170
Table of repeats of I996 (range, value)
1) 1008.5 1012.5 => 178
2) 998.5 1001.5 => 186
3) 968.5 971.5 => 181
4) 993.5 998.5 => 180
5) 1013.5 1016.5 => 173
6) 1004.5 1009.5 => 178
